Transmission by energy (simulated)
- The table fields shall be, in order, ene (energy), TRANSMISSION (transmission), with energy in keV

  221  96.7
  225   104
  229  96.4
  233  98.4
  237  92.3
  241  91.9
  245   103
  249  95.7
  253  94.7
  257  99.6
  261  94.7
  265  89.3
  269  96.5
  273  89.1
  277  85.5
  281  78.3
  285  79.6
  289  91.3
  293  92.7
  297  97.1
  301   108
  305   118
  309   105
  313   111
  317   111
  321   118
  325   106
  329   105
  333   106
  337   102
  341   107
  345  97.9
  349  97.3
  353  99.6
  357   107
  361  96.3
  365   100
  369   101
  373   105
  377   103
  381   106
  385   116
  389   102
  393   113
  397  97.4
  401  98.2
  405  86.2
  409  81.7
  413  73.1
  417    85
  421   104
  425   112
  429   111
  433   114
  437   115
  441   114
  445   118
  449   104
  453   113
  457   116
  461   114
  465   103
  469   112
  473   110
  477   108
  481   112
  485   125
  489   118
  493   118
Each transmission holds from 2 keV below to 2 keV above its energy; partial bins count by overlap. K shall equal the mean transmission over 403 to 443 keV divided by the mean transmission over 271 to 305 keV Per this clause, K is 1.1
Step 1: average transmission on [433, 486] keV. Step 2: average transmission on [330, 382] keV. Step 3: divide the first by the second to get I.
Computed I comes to 1.10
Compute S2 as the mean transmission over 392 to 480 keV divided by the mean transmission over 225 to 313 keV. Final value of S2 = 1.1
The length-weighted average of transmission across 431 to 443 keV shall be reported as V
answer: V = 114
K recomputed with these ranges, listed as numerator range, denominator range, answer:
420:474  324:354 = 1.09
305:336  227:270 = 1.14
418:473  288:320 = 1.06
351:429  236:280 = 1.06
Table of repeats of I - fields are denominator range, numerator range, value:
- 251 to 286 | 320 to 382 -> 1.15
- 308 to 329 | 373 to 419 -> 0.88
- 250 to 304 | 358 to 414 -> 1.07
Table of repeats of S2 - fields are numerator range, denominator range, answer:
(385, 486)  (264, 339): 1.06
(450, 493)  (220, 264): 1.17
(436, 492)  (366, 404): 1.09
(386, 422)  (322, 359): 0.91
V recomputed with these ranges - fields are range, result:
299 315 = 110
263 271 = 92.9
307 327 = 110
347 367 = 100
